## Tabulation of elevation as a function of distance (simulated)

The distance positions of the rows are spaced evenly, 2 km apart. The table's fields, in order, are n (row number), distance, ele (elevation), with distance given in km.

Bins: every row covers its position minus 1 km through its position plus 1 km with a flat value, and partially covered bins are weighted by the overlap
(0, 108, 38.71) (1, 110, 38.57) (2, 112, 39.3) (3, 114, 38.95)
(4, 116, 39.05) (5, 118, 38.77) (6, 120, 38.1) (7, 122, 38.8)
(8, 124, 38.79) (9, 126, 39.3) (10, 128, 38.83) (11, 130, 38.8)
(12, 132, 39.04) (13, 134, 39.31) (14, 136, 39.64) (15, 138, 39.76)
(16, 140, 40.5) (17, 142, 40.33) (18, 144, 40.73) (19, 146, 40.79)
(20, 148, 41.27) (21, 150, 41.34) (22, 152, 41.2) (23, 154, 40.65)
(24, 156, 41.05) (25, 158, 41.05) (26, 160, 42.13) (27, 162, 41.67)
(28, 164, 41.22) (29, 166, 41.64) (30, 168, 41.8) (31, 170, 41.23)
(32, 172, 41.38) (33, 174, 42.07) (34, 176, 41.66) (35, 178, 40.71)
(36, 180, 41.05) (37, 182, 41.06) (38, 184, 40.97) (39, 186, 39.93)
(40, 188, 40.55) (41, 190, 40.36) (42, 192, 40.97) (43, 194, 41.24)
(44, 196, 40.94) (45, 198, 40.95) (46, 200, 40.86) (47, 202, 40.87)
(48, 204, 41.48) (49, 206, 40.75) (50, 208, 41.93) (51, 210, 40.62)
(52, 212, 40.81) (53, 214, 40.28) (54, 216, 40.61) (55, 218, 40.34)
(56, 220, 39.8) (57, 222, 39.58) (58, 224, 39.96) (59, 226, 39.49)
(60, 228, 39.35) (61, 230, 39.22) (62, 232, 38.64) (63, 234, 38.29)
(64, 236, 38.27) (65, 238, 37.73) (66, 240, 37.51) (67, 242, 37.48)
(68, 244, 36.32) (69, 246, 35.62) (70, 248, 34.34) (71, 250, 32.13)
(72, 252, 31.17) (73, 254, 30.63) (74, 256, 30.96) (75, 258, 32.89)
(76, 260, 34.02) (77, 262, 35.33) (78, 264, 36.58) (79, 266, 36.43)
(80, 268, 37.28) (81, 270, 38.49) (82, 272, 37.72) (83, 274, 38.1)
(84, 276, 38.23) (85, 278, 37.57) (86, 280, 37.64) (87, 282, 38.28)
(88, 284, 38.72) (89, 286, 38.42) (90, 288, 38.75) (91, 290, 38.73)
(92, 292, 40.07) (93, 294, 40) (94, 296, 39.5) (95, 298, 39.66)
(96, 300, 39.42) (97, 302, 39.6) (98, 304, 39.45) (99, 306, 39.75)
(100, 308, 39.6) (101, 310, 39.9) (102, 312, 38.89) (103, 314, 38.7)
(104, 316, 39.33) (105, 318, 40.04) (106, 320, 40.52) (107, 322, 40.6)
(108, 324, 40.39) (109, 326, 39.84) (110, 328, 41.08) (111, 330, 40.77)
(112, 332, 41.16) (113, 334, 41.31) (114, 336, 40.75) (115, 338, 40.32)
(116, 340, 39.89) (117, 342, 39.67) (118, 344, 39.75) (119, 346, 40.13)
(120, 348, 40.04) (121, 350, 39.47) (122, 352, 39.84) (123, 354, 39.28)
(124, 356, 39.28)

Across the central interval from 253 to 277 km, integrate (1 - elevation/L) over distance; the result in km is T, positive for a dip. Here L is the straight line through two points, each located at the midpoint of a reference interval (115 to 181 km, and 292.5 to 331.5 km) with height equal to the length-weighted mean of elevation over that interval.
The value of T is 2.7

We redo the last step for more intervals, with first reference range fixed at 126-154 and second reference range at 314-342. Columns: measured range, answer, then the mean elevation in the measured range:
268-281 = 0.8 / 37.9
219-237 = 0.5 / 39.2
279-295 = 0.6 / 38.8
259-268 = 1.0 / 35.8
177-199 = -0.3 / 40.8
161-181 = -0.6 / 41.4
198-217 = -0.3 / 40.9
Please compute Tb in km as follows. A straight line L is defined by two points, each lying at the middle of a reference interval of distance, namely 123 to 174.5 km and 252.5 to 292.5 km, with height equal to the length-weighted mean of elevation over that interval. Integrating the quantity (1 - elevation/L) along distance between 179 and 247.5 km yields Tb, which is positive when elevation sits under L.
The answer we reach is -2.2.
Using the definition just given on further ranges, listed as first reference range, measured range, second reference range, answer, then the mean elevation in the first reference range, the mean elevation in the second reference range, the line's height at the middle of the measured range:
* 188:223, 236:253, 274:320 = 1.9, 40.7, 39.1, 40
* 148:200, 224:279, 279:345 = 5.4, 41.1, 39.7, 40.3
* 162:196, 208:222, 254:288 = -0.4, 41.1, 36.6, 39.3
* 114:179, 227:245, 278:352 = 0.9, 40.4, 39.7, 40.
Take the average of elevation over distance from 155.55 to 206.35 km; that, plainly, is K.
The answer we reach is 41.1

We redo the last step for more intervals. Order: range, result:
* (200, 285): 37.7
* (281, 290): 38.6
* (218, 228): 39.7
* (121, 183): 40.6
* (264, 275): 37.5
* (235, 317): 37.3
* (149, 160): 41.2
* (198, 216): 40.9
